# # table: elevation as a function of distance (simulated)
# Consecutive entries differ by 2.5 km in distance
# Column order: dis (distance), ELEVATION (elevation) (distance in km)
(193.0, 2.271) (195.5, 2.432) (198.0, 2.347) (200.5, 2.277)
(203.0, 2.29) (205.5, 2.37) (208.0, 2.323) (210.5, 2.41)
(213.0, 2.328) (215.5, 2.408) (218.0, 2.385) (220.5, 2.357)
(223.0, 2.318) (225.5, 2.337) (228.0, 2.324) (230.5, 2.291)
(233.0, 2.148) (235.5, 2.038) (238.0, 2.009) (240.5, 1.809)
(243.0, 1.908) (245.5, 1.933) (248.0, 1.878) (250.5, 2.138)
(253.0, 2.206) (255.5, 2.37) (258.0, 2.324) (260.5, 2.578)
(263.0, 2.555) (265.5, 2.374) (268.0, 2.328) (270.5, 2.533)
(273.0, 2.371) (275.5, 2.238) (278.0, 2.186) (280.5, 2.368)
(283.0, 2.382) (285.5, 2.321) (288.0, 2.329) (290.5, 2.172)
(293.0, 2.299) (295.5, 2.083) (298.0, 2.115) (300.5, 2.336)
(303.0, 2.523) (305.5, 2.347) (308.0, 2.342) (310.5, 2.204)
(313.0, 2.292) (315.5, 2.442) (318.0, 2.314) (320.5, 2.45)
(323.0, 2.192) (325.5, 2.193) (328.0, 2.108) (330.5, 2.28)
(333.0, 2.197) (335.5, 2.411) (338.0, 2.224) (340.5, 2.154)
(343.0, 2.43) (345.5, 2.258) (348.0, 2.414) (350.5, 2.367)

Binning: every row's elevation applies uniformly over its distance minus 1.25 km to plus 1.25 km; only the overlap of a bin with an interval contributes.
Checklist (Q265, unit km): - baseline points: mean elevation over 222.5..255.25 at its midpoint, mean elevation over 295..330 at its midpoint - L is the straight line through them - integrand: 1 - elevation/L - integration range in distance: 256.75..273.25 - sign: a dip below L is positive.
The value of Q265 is -2.1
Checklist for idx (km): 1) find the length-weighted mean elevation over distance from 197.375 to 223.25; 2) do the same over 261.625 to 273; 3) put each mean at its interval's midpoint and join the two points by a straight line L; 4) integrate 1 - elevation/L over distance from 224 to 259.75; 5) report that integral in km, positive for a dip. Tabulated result 4.0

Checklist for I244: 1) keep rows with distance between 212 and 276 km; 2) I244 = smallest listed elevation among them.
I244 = 1.809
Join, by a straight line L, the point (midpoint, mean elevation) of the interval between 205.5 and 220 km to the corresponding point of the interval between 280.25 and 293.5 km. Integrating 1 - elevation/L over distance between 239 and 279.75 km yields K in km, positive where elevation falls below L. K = 1.7 km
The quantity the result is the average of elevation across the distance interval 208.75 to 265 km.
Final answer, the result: 2.23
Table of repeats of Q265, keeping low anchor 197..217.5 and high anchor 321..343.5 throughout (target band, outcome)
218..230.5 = 0.0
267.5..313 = -0.5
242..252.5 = 1.5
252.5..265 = -0.6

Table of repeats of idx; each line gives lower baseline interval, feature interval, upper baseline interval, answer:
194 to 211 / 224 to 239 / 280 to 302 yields 0.80 km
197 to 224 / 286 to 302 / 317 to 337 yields 0.41 km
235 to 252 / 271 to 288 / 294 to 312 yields -1.34 km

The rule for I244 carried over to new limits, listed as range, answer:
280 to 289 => 2.321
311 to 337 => 2.108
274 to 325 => 2.083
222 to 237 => 2.038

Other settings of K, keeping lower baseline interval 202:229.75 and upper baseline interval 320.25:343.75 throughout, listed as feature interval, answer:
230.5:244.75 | 1.98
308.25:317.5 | -0.19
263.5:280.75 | -0.36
